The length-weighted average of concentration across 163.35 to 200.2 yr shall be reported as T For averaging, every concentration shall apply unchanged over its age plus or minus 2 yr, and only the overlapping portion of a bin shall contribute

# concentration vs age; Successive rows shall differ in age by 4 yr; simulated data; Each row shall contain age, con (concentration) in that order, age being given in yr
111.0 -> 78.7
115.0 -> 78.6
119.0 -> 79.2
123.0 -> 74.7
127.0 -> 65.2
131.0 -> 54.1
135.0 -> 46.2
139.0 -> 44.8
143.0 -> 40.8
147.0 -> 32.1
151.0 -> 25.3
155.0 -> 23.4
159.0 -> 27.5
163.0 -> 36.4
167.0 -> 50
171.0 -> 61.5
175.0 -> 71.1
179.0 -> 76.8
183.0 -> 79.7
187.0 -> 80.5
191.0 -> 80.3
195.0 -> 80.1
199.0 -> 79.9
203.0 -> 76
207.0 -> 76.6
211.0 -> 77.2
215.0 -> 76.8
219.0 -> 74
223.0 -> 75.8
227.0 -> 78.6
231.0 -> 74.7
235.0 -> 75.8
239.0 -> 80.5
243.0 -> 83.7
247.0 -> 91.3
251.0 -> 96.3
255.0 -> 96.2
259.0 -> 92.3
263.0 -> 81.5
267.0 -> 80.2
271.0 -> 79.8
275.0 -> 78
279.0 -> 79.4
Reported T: 71.5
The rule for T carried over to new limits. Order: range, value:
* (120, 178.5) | 48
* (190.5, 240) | 77.3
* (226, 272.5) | 84.4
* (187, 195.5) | 80.3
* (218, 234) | 75.9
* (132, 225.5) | 60.6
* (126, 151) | 44.7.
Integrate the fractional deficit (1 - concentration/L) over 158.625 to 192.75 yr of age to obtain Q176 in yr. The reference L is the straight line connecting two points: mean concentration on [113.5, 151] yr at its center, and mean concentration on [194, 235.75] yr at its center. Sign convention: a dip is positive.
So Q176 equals 1.5 yr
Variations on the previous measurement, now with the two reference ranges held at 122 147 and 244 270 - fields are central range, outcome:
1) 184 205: -2.9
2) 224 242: 0.9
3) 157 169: 4.5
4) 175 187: -2.1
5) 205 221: -0.1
